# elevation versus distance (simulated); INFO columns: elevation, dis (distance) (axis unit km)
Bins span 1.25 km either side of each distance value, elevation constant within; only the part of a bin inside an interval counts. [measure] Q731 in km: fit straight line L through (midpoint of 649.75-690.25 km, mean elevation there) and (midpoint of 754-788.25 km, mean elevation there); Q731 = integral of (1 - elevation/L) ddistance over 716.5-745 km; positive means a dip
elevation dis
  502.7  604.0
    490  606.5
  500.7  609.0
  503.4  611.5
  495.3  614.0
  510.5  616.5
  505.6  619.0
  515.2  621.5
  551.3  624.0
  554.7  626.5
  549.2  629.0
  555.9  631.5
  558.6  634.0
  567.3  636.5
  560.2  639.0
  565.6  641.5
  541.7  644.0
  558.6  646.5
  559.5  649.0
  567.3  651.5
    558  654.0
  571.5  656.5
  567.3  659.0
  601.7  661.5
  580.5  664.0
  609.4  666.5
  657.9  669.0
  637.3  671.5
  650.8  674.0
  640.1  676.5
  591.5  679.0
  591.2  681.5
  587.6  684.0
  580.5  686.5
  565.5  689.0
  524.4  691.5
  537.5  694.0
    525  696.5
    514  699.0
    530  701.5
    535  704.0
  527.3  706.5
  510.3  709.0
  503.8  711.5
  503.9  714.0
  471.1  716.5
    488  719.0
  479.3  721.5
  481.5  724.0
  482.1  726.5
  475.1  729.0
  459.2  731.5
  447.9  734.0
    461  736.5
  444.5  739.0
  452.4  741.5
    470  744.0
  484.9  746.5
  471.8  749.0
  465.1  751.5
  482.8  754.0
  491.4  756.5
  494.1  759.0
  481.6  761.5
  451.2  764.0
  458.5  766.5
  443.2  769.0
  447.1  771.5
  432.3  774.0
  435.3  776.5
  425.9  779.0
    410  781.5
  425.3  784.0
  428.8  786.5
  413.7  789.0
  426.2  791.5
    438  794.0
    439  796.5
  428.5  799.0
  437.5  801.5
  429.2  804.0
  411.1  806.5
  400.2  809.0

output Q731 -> 2.3 km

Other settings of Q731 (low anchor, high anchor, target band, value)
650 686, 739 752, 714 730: 0.8 km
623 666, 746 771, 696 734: 0.7 km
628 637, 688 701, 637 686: -3.9 km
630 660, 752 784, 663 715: -4.4 km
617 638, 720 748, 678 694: -2.2 km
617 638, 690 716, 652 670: -1.9 km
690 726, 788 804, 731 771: 0.4 km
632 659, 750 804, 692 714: -0.5 km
